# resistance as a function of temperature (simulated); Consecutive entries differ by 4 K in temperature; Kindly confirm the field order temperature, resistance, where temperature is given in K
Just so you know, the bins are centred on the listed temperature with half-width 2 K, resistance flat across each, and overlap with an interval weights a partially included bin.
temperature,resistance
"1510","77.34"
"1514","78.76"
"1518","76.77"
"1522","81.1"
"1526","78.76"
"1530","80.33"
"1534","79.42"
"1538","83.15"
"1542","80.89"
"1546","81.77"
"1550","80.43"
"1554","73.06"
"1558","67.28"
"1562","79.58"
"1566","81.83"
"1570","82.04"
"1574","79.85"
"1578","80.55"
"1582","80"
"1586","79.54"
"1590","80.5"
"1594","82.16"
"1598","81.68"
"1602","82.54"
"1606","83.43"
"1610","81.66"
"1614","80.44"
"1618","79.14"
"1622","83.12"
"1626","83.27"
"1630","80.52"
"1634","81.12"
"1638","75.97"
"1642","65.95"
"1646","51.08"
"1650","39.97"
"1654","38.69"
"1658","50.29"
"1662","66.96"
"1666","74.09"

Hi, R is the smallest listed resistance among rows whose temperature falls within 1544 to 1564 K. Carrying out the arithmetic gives 67.28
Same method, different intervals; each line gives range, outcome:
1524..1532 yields 78.76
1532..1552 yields 79.42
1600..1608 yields 82.54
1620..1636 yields 80.52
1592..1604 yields 81.68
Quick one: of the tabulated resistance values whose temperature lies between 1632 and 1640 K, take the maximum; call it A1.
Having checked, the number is 81.12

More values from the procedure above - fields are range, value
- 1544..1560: 81.77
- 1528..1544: 83.15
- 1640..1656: 65.95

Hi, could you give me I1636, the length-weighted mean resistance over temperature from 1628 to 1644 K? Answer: 75.9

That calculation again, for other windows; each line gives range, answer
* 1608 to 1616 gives 81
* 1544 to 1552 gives 81.1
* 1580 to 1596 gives 80.6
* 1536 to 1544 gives 82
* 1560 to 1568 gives 80.7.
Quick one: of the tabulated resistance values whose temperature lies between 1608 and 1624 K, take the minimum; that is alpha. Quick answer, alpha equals 79.14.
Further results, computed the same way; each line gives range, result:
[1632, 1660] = 38.69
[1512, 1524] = 76.77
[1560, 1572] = 79.58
